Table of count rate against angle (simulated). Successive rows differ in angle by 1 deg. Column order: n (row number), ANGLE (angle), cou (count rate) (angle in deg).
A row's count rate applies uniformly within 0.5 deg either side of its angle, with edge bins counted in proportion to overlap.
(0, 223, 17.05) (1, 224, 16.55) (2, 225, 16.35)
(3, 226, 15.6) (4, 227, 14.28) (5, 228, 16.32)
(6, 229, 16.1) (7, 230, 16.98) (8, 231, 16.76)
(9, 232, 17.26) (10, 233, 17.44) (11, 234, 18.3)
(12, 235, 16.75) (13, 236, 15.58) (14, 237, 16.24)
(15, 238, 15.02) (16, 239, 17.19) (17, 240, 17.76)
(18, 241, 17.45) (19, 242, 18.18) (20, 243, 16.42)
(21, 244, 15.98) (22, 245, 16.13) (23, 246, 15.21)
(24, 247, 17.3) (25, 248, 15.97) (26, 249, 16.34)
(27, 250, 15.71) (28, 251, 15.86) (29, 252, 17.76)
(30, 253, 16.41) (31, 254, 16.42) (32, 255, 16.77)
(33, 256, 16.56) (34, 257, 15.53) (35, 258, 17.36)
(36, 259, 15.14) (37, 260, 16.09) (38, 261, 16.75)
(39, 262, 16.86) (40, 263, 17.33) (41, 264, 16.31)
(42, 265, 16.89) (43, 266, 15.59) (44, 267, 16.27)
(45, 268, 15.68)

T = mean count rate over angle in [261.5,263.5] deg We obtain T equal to 17.1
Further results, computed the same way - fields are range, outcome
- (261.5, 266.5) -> 16.6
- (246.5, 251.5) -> 16.2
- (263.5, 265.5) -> 16.6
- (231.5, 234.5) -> 17.7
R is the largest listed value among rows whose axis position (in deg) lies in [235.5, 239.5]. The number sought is 17.19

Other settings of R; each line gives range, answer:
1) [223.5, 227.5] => 16.55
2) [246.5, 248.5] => 17.3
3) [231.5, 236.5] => 18.3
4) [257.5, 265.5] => 17.36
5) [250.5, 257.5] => 17.76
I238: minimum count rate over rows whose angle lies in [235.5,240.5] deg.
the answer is 15.02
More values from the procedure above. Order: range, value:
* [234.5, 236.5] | 15.58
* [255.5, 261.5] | 15.14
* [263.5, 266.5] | 15.59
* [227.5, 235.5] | 16.1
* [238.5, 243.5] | 16.42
